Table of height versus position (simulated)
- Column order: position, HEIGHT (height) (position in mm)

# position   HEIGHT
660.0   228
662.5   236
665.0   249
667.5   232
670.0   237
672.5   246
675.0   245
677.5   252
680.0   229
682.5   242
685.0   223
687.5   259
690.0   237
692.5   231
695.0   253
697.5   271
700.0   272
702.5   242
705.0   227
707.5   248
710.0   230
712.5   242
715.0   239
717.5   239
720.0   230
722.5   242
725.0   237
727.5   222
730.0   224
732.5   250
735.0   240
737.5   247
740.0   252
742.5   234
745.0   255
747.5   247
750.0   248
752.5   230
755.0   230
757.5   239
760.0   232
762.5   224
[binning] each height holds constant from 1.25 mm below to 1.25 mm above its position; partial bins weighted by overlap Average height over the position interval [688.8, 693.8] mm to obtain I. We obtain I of 234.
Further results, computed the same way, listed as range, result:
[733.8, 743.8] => 243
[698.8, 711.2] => 244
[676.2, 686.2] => 237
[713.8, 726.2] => 237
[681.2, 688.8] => 241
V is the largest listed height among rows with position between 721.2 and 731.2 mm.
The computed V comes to 242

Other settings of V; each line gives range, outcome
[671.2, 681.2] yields 252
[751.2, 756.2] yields 230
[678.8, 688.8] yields 259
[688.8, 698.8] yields 271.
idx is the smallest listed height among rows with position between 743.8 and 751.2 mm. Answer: 247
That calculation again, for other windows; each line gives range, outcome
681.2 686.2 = 223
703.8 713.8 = 227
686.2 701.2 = 231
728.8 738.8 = 224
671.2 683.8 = 229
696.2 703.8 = 242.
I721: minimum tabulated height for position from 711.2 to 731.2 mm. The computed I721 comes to 222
